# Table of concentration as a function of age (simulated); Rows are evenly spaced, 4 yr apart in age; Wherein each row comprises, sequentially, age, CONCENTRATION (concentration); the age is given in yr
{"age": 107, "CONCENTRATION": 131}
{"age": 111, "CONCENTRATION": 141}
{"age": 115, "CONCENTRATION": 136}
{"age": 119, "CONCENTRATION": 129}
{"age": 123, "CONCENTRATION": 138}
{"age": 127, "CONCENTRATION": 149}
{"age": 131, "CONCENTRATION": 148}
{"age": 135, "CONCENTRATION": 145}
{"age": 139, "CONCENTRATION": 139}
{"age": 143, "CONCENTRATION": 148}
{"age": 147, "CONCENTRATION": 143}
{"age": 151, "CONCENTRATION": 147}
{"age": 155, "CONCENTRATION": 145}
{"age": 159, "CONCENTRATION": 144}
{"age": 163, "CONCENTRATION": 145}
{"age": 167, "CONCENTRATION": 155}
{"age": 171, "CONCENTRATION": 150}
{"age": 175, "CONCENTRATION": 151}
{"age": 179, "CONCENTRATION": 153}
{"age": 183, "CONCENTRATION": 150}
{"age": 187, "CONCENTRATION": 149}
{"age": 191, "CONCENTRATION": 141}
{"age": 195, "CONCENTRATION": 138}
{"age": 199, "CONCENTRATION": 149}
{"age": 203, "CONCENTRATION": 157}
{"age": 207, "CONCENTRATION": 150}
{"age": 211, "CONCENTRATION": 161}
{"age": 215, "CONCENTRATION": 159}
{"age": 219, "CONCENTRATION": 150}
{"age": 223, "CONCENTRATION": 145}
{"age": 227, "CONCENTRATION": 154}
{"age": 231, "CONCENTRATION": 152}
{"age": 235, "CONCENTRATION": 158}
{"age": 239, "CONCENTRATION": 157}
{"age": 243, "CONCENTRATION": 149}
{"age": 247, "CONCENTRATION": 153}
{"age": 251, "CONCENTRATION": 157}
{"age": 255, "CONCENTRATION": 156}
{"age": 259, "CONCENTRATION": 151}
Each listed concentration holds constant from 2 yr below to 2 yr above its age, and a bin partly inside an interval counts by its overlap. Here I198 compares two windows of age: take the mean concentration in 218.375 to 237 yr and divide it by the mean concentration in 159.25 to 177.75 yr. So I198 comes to 1.01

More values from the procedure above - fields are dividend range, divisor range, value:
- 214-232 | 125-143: 1.04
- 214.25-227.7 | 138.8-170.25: 1.03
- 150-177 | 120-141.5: 1.03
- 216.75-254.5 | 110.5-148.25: 1.08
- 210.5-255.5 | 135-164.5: 1.07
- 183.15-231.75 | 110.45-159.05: 1.06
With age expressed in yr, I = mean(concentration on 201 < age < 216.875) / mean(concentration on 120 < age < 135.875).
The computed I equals 1.09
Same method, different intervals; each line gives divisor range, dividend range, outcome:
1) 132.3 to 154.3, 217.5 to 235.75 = 1.05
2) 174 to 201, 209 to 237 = 1.05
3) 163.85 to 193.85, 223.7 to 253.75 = 1.03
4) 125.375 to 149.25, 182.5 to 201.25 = 1.00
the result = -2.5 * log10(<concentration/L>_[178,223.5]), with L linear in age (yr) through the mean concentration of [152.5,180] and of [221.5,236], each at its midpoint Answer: 0.00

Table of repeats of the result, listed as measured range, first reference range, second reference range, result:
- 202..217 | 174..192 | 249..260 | -0.04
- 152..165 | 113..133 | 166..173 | 0.03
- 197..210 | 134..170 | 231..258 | -0.01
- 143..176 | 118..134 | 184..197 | -0.04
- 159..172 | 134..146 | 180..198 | -0.03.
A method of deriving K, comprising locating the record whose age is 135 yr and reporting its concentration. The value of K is 145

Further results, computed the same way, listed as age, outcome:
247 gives 153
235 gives 158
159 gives 144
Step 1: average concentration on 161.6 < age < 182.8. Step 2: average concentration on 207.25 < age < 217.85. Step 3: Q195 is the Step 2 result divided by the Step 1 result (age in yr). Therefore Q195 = 1.04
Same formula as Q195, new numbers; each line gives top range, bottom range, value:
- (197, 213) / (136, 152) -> 1.07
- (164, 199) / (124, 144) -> 1.02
